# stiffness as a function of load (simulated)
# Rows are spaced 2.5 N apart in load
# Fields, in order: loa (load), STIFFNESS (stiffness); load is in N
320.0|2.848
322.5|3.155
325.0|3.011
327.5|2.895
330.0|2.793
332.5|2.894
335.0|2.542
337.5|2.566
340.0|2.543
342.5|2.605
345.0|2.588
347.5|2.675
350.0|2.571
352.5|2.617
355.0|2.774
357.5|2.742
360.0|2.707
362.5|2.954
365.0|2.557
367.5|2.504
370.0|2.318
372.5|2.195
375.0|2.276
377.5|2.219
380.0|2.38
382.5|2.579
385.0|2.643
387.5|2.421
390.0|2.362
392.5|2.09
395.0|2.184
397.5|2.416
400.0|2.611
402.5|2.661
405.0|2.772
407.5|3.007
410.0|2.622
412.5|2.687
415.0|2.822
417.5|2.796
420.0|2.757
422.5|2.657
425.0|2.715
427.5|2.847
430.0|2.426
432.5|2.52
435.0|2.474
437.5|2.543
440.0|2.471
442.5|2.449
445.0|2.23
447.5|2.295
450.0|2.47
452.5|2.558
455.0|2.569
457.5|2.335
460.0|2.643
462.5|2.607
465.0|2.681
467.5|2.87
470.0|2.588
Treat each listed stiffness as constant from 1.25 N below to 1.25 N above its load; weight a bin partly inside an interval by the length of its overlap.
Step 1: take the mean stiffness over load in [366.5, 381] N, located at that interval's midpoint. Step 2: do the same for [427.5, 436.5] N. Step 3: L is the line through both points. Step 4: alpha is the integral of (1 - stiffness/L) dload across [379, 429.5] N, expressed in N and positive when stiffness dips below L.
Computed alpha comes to -3.6 N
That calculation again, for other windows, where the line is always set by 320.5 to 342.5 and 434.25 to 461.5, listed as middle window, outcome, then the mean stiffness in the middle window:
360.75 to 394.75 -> 3.1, 2.42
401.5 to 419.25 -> -1.4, 2.77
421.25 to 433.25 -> -0.6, 2.64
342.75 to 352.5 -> 0.5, 2.61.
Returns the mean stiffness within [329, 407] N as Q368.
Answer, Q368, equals 2.54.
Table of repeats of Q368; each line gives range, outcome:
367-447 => 2.52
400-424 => 2.75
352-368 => 2.71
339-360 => 2.64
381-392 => 2.47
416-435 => 2.66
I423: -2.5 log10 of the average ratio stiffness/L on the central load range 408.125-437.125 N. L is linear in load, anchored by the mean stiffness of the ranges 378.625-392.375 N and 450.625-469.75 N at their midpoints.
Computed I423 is -0.06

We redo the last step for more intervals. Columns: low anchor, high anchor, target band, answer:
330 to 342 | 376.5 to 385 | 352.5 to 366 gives -0.08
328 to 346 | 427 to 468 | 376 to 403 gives 0.08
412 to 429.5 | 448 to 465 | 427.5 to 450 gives 0.08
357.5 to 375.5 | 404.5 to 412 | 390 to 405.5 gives 0.12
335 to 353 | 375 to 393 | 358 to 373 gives -0.04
